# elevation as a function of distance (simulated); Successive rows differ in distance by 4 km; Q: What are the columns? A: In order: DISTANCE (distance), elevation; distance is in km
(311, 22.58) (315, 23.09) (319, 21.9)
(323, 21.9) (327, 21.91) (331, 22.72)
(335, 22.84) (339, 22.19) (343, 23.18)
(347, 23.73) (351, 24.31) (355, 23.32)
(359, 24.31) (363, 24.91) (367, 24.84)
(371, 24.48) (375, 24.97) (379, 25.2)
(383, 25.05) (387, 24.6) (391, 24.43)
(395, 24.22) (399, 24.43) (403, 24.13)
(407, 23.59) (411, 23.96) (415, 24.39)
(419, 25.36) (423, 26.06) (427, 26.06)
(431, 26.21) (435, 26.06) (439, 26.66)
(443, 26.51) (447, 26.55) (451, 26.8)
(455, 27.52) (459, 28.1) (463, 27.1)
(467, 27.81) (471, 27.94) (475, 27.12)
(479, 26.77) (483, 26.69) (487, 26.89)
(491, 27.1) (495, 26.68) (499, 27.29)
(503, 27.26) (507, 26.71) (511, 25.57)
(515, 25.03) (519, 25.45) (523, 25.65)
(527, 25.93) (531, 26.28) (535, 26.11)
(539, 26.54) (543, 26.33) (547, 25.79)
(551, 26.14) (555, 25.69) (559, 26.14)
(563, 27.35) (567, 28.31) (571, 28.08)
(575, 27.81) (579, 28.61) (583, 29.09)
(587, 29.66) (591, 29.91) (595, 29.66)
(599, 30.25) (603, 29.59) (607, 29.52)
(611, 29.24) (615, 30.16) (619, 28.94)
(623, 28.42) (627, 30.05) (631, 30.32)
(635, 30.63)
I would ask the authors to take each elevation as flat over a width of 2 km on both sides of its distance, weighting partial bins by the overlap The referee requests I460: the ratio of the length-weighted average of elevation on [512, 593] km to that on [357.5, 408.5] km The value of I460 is 1.10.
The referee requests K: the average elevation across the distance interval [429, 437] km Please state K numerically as 26.1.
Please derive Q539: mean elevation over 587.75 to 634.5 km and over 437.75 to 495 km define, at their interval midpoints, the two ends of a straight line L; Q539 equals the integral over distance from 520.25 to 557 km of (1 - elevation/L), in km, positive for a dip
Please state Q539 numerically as 3.0 km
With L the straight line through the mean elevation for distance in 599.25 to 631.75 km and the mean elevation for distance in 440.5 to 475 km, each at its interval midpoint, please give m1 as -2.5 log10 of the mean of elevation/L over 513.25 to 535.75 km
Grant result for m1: 0.10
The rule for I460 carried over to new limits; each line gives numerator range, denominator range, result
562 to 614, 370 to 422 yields 1.18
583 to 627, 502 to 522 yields 1.14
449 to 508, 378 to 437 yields 1.09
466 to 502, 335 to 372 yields 1.14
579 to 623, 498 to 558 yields 1.13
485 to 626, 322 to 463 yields 1.11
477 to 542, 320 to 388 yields 1.11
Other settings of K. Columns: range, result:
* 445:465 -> 27.2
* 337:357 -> 23.3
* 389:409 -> 24.2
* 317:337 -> 22.3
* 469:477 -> 27.5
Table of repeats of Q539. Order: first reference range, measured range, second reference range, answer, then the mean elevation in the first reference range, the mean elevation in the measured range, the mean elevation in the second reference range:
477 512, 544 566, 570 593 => 1.51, 26.8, 26.3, 28.9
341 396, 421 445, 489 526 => -0.93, 24.4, 26.3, 26.3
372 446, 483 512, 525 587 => -0.61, 25.1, 26.8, 27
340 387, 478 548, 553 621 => 2.35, 24.4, 26.3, 28.7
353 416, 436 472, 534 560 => -2.90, 24.4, 27.2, 26.1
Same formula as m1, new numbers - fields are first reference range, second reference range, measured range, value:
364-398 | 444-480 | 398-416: 0.065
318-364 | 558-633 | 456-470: -0.070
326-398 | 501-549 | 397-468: -0.045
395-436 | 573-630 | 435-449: -0.038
